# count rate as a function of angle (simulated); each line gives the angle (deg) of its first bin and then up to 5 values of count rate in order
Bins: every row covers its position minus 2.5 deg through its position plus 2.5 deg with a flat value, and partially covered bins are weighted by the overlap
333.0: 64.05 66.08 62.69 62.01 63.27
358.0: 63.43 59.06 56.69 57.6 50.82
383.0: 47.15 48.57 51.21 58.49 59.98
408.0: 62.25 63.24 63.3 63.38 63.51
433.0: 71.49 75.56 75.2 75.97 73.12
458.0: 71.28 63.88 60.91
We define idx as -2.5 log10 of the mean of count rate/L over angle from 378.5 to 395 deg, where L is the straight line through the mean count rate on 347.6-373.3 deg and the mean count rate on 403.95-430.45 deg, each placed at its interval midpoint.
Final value 0.246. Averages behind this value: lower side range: 60.4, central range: 49.1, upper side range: 63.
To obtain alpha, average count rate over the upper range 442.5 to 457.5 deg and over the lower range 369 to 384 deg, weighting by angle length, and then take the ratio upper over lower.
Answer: 1.41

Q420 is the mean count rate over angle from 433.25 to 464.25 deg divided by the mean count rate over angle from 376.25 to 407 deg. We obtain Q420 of 1.37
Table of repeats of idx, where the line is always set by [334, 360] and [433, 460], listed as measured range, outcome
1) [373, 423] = 0.22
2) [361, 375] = 0.14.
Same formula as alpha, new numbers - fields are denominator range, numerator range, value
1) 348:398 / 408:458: 1.24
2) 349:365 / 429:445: 1.18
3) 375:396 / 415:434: 1.30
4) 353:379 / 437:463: 1.25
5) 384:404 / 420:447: 1.31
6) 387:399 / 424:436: 1.28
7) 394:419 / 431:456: 1.22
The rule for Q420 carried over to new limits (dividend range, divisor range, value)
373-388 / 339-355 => 0.80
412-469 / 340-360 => 1.09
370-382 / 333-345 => 0.83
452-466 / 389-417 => 1.17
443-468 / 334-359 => 1.11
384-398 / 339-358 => 0.81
